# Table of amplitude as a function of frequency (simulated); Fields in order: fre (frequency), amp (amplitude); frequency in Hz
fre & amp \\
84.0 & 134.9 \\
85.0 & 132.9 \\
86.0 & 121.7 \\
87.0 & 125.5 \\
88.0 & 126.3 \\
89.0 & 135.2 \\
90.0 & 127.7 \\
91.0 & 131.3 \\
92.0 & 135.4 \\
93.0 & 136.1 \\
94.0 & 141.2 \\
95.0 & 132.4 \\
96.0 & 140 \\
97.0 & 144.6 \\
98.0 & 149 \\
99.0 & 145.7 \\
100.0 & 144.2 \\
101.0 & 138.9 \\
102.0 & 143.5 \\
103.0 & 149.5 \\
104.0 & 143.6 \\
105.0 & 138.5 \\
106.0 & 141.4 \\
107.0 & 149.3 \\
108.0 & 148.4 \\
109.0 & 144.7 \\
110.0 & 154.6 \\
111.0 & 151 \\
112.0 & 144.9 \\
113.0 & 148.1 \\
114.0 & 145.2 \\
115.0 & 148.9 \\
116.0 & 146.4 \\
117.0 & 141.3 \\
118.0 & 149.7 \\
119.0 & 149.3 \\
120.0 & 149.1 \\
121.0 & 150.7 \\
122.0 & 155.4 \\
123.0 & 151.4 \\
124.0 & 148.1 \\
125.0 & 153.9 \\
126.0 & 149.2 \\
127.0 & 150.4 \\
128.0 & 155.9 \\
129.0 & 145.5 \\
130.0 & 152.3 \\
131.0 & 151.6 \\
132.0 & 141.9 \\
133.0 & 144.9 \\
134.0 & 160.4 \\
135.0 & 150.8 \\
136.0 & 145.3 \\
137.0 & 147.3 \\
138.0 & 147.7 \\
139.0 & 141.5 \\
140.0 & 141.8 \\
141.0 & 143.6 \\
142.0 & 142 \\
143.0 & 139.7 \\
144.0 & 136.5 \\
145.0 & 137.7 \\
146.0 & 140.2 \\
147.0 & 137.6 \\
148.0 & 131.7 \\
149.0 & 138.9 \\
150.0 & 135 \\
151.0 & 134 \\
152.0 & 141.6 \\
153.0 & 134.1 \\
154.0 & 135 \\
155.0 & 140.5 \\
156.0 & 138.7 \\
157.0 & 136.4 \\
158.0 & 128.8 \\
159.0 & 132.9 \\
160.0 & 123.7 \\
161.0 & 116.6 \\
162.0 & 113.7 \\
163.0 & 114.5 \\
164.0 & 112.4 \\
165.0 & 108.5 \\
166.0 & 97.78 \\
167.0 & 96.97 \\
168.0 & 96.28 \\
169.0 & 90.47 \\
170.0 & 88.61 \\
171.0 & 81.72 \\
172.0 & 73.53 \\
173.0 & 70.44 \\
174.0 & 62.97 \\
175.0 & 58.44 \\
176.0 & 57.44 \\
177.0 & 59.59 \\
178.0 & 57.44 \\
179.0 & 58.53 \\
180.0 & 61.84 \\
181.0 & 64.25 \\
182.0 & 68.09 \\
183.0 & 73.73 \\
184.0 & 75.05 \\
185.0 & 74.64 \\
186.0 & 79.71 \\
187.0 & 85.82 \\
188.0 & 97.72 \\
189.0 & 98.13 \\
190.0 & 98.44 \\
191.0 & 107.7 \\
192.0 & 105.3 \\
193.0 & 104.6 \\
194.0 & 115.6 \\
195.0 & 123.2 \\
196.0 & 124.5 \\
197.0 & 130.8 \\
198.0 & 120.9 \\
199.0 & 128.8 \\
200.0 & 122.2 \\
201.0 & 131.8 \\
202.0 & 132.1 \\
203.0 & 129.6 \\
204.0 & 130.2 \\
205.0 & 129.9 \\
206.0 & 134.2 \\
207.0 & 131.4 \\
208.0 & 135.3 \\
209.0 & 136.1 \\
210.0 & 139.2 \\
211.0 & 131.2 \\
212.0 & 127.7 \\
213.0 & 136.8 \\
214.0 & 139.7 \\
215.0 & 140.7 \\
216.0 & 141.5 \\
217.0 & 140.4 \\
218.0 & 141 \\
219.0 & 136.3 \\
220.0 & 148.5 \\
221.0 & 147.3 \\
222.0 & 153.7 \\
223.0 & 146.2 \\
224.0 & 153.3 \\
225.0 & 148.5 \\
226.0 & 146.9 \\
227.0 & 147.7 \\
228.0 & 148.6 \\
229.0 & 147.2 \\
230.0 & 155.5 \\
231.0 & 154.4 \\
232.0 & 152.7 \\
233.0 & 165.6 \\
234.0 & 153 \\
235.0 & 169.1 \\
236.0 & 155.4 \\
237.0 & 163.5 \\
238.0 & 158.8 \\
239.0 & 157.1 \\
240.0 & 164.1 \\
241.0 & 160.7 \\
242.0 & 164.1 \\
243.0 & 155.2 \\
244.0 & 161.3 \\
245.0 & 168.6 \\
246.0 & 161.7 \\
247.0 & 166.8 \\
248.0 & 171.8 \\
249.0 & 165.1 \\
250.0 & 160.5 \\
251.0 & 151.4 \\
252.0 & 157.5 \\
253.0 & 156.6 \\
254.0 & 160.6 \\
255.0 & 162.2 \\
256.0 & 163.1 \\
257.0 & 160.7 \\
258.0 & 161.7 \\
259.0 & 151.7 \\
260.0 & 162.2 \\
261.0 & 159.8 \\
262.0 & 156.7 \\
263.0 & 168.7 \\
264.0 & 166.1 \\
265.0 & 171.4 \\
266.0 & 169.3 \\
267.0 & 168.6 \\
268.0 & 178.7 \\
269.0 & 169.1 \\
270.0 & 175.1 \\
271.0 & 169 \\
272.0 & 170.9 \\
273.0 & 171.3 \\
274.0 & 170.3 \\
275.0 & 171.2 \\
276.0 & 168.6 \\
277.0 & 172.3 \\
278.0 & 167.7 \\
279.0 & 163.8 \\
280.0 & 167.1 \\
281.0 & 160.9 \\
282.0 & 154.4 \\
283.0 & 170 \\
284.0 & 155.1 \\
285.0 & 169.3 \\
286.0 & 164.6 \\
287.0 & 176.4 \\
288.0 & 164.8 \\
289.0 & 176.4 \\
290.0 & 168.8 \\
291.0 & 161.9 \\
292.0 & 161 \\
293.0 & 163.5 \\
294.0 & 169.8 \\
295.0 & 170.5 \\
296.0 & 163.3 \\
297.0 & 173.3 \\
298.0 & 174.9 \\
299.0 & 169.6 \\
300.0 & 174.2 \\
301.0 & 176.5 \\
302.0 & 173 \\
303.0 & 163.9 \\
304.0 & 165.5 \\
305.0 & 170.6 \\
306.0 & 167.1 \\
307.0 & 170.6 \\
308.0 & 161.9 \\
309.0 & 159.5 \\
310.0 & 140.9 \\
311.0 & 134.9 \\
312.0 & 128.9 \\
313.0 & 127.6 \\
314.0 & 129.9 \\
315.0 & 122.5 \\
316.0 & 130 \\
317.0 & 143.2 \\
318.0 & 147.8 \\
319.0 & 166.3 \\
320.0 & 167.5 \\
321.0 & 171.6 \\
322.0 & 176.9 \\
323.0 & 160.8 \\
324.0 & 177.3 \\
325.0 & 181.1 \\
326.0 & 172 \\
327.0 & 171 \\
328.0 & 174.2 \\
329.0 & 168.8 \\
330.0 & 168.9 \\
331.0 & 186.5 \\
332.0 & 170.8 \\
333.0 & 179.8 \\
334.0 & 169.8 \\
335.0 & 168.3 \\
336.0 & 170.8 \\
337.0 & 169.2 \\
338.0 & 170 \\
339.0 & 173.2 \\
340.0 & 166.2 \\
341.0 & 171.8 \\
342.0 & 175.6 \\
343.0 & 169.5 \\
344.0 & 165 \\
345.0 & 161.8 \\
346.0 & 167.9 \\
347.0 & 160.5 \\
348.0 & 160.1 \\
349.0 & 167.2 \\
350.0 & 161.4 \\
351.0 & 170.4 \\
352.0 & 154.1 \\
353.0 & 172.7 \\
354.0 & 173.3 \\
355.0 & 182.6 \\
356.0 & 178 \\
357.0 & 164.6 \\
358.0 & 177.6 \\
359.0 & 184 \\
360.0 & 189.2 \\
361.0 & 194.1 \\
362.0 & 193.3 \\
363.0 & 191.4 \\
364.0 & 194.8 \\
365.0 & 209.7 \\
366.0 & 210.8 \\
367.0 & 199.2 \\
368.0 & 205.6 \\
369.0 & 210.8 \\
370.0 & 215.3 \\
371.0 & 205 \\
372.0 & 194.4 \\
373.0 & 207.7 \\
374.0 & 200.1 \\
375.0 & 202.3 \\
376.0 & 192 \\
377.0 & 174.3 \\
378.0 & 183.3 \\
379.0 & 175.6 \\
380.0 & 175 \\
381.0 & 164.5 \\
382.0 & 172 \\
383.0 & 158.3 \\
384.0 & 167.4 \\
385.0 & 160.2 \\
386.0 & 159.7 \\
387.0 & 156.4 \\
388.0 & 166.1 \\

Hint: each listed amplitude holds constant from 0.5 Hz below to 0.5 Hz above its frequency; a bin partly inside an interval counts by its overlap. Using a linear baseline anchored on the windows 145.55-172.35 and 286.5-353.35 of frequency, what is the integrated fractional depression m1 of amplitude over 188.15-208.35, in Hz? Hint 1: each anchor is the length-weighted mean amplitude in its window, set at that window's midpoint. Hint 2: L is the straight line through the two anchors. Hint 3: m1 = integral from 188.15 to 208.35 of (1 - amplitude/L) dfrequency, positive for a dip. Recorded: 1.5 Hz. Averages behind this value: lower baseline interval 119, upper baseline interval 164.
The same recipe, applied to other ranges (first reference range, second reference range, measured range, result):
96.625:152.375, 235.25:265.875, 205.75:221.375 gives 1.9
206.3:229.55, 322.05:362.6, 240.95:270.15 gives -2.4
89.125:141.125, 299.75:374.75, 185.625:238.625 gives 7.7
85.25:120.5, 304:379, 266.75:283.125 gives -0.4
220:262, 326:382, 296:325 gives 2.2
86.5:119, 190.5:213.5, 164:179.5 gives 6.3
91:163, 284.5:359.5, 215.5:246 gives 0.2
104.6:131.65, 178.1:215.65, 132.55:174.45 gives 2.5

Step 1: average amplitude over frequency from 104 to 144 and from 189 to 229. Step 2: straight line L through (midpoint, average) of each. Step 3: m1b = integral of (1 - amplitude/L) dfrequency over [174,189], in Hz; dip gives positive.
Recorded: 7.34 Hz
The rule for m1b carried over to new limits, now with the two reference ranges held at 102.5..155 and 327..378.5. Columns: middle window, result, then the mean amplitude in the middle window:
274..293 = 0.39 Hz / 166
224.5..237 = 0.57 Hz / 154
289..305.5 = 0.29 Hz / 169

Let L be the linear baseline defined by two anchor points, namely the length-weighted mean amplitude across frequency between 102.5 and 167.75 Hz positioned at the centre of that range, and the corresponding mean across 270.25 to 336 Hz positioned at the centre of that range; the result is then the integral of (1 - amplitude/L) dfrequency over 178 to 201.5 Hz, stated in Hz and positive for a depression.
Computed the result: 8.1 Hz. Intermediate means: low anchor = 140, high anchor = 164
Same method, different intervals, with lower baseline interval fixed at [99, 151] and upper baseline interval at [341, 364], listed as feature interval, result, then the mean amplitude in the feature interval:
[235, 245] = -0.1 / 161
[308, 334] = 1.7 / 159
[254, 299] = -0.6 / 167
